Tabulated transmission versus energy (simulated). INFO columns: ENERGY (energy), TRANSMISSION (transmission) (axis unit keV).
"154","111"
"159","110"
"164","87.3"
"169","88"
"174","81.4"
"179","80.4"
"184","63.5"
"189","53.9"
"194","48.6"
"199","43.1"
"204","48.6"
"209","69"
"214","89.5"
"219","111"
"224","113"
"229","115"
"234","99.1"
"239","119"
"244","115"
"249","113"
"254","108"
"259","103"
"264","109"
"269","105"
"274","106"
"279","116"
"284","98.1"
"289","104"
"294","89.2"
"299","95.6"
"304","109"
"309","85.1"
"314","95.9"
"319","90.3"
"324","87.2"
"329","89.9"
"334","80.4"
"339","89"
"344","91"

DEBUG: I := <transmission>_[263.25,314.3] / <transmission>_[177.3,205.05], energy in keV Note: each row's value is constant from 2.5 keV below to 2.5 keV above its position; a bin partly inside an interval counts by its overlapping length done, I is 1.8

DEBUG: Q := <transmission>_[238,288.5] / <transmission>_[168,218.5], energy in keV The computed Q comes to 1.61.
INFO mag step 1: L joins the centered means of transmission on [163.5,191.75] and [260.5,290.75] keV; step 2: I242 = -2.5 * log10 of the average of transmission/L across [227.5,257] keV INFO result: -0.17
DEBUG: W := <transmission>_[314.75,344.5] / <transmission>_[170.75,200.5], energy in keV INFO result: 1.4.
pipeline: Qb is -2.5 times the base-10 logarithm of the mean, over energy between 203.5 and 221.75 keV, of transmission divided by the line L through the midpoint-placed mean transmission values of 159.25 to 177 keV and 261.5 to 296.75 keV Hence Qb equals 0.14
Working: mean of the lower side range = 88.5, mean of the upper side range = 104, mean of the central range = 83.4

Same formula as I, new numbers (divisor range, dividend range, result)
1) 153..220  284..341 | 1.22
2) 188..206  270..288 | 2.21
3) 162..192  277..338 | 1.26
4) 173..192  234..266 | 1.61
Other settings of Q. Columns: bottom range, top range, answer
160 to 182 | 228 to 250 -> 1.31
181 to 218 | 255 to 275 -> 1.71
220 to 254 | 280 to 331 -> 0.85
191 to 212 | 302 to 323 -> 1.77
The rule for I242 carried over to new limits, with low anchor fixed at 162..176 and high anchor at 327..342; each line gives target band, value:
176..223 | 0.24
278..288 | -0.22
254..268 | -0.23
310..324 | -0.06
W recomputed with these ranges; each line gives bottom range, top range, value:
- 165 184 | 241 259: 1.37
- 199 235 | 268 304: 1.16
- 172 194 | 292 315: 1.42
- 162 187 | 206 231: 1.24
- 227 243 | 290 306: 0.88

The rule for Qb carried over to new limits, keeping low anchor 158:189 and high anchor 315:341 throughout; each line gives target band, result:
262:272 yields -0.24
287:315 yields -0.11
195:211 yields 0.49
